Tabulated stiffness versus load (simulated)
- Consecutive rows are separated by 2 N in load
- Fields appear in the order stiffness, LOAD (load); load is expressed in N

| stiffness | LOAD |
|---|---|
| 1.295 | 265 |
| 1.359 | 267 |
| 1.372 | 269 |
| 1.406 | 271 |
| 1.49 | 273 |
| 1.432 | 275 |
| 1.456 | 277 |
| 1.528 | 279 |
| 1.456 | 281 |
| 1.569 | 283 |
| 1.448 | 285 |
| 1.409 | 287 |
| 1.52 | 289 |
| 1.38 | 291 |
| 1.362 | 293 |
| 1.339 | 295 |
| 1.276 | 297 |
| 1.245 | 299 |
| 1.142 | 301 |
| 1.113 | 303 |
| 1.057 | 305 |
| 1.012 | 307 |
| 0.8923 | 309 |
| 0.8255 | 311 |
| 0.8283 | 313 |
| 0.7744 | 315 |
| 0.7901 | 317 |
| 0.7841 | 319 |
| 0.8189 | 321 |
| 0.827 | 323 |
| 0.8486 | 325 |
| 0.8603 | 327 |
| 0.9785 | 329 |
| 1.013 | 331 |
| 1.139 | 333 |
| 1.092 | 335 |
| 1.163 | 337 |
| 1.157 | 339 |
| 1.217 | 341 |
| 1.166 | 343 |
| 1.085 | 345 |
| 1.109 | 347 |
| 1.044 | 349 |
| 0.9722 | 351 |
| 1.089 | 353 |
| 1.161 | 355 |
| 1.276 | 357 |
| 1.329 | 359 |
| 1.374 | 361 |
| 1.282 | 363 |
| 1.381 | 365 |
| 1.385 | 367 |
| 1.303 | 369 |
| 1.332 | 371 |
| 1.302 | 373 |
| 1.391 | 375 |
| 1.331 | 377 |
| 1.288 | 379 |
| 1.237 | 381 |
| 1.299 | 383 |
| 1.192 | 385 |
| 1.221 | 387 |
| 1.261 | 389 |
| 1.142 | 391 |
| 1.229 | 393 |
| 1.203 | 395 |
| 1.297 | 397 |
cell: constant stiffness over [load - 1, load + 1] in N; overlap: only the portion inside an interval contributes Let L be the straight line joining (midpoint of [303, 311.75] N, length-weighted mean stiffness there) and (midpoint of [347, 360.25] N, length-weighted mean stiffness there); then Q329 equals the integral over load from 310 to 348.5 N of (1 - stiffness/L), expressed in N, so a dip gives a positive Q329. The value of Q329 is 3.07 N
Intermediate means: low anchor 0.969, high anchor 1.15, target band 0.973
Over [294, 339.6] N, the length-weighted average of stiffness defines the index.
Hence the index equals 0.998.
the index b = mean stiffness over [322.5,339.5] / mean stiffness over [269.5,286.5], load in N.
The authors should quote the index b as 0.7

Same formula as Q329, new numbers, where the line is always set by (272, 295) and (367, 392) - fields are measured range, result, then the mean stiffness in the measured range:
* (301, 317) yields 5.4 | 0.934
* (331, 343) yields 1.9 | 1.14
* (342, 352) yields 2.0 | 1.08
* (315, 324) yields 3.8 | 0.802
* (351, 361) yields 0.9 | 1.21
